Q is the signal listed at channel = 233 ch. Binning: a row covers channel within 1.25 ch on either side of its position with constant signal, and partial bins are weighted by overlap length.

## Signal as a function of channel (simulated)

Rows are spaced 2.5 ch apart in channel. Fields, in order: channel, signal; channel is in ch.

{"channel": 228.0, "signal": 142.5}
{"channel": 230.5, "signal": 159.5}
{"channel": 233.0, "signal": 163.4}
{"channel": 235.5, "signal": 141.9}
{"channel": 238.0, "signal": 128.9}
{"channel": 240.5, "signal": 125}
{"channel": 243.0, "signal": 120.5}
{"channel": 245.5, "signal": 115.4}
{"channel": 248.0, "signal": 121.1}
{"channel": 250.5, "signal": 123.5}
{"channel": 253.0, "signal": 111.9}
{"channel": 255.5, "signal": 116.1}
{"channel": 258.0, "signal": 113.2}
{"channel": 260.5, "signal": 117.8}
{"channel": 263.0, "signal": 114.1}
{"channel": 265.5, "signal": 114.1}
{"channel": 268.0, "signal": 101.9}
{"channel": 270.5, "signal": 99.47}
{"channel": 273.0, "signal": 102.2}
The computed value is 163.4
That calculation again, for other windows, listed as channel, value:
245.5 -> 115.4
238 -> 128.9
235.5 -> 141.9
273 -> 102.2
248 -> 121.1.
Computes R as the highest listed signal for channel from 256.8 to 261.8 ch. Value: 117.8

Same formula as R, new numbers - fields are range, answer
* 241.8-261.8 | 123.5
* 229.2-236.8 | 163.4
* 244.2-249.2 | 121.1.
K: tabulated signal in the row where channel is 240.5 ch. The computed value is 125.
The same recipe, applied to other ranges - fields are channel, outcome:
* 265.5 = 114.1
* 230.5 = 159.5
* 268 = 101.9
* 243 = 120.5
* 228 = 142.5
